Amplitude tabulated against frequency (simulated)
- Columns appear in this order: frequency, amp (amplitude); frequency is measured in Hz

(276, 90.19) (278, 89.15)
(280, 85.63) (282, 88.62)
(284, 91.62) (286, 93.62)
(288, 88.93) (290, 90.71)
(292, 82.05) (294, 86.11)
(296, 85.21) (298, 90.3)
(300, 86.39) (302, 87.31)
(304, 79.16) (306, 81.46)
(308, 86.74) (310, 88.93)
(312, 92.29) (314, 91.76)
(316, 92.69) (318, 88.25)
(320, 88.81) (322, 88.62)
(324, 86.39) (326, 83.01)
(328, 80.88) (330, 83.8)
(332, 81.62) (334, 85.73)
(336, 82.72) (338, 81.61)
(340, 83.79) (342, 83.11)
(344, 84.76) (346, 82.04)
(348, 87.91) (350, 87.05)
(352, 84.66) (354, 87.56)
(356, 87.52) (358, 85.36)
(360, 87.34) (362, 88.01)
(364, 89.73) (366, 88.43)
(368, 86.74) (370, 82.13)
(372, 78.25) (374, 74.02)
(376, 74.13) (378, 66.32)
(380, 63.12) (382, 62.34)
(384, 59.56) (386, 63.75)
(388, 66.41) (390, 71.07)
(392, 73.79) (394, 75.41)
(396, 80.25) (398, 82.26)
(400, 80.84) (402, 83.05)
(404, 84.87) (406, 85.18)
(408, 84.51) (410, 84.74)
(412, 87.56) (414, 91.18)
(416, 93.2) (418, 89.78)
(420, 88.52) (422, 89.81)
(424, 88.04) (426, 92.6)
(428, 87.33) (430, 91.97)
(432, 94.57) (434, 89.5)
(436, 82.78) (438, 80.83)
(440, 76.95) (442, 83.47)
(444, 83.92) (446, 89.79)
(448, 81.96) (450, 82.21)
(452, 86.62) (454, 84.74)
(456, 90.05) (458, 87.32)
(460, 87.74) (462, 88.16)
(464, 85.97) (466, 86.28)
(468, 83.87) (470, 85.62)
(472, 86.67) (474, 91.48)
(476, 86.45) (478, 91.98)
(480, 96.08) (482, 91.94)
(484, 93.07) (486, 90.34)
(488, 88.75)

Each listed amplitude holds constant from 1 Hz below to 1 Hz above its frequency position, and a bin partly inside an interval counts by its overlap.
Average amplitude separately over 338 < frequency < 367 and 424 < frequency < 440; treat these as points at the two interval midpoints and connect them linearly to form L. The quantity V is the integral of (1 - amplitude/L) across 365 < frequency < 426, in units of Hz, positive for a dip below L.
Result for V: 5.25 Hz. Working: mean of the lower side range 86.1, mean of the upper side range 87.8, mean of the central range 79.5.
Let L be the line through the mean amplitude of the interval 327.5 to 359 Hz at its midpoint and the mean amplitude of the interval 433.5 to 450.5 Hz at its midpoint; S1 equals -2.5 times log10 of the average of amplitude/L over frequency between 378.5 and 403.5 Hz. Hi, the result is 0.17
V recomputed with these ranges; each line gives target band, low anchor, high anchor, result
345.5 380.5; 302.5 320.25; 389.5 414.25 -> 0.8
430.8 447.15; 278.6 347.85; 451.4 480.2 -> 0.4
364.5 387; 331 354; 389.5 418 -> 2.9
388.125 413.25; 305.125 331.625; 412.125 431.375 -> 2.5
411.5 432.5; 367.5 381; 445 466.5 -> -2.3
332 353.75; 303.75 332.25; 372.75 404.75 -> -0.7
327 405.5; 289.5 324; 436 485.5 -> 6.6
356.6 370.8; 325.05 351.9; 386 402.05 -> -1.2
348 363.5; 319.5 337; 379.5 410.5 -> -1.2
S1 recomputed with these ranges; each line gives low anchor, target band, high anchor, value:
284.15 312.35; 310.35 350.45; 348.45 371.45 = 0.01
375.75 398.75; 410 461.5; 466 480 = -0.10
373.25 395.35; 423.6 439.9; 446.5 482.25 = -0.11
